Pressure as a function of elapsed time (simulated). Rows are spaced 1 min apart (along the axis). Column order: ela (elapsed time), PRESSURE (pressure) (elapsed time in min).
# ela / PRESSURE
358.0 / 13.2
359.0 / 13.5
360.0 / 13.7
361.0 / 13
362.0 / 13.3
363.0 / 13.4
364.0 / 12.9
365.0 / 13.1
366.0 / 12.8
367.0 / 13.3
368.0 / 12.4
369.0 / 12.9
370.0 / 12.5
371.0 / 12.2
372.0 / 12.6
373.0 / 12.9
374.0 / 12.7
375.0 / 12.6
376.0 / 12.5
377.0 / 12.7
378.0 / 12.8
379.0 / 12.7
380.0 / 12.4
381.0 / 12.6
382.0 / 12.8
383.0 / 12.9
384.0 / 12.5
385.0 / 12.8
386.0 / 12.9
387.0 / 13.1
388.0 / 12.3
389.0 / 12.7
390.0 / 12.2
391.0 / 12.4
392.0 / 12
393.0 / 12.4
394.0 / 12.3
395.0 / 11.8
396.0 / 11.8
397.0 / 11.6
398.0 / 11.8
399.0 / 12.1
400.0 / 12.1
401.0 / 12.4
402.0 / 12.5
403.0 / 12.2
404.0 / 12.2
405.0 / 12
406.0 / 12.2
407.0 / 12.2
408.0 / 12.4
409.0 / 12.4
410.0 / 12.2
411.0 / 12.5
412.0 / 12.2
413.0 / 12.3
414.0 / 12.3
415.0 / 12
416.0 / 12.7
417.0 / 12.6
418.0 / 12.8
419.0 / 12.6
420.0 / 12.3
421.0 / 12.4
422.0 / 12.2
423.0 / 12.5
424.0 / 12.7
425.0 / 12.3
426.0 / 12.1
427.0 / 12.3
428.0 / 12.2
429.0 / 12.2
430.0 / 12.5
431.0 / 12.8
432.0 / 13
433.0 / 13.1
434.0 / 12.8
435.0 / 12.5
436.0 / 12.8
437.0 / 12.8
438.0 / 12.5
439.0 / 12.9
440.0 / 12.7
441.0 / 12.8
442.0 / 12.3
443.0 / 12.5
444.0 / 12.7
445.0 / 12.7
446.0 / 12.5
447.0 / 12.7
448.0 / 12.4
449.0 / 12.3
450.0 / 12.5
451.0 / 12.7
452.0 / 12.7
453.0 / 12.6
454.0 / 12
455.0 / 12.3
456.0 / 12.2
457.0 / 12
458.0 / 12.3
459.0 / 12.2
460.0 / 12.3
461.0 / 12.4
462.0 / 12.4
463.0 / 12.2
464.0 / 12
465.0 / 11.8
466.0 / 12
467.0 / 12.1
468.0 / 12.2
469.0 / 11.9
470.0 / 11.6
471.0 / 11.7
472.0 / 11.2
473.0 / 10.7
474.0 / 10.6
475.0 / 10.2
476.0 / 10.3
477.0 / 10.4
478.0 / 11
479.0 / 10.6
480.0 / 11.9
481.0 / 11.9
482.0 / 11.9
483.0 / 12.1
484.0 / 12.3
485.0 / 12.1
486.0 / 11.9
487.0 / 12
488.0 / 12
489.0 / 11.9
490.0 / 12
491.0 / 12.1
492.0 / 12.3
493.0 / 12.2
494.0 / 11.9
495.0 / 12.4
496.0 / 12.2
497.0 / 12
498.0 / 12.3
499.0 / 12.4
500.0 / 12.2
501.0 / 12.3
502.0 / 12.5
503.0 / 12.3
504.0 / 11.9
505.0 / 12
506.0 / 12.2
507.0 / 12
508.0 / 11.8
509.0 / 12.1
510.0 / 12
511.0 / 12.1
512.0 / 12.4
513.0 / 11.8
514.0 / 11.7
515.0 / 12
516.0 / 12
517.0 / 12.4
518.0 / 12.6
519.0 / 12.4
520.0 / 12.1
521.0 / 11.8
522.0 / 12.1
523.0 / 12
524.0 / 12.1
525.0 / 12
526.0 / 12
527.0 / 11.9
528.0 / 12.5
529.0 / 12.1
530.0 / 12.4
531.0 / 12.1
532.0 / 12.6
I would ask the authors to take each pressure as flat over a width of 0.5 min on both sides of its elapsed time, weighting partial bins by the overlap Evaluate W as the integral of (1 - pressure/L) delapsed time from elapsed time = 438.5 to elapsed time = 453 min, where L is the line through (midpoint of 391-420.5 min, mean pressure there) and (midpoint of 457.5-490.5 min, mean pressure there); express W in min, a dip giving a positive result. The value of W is -0.82 min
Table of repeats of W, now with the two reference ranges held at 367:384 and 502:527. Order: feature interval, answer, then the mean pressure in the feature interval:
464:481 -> 1.3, 11.3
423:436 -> -0.1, 12.5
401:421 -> 0.3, 12.3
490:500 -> 0.0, 12.2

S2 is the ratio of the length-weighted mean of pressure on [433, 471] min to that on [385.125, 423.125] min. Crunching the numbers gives 1.01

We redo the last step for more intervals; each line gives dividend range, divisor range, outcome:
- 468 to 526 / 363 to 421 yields 0.95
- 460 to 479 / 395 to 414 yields 0.94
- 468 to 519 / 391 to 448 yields 0.96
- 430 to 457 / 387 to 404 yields 1.03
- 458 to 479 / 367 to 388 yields 0.91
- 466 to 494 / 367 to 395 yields 0.92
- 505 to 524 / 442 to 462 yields 0.97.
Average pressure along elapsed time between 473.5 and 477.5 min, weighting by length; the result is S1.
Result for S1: 10.4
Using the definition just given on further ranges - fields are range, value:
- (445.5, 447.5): 12.6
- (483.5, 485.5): 12.2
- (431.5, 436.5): 12.8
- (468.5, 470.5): 11.8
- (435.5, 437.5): 12.8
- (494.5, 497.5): 12.2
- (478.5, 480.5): 11.2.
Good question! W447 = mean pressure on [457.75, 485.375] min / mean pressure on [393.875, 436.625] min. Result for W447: 0.9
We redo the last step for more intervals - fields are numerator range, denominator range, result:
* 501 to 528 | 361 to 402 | 0.96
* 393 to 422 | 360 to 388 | 0.96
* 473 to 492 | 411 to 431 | 0.93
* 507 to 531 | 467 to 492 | 1.05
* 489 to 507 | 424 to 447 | 0.97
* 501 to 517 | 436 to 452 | 0.96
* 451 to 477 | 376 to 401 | 0.95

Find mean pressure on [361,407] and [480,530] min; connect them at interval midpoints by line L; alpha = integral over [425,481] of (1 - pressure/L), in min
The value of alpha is 0.7 min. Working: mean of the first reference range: 12.5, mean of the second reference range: 12.1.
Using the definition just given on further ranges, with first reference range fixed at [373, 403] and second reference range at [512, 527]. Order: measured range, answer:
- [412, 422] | -0.1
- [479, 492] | 0.2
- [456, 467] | 0.1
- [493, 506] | -0.1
